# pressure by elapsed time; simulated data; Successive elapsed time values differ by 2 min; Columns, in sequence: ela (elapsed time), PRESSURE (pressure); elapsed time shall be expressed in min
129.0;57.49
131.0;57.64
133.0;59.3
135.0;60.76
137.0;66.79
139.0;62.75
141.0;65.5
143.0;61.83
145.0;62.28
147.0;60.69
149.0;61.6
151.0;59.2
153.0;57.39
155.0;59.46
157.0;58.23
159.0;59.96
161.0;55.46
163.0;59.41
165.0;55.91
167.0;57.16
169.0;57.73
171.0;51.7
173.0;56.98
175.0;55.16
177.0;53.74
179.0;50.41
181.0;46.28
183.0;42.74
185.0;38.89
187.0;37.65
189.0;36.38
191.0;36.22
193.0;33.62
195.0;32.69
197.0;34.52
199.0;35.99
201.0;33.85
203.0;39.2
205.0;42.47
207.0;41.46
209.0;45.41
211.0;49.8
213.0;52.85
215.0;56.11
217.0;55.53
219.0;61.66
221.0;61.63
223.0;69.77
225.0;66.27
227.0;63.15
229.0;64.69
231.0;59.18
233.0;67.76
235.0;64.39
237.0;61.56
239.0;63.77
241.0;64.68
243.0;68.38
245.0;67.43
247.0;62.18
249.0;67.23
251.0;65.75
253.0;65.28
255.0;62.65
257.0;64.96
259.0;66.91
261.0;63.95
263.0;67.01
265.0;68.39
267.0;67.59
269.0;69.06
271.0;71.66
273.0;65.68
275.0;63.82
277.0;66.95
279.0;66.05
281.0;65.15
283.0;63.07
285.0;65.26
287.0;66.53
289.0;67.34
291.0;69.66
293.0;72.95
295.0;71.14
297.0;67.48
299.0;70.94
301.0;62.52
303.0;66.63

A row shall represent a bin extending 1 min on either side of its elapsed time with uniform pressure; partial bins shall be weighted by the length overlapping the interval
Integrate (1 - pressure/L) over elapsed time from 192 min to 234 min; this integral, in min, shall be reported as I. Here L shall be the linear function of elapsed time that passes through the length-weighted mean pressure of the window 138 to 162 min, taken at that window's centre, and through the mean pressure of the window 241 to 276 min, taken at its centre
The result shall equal 8.6 min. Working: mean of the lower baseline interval 60.4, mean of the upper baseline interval 66.3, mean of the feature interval 50.8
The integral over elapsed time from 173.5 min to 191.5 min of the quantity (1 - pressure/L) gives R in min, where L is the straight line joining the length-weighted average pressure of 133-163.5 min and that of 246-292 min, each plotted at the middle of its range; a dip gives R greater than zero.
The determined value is 5.1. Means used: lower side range 60.7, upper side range 66.2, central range 44.7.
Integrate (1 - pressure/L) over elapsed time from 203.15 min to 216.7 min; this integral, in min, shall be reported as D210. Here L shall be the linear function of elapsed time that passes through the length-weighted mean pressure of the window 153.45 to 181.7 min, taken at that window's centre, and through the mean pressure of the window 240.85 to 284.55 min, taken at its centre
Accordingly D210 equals 2.81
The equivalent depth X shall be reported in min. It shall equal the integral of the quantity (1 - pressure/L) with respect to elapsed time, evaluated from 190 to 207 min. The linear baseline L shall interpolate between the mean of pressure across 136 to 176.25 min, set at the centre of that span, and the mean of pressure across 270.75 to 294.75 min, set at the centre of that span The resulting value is 7.00 min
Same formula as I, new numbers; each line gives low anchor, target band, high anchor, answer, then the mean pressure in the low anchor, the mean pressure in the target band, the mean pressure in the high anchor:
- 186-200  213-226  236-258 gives -2.93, 35.3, 61.1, 64.9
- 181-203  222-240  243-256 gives -2.73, 36.8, 64.5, 65.3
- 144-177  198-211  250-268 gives 4.43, 57.9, 40.5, 65.8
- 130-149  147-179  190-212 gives -2.56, 61.9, 57.2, 38.7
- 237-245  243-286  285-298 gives 0.59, 65.3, 66.1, 68.9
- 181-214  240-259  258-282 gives -2.04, 39.8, 65.5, 66.9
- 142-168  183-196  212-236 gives 5.17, 59.1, 36.4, 61.9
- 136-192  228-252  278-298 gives -0.88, 54.6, 64.8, 67.5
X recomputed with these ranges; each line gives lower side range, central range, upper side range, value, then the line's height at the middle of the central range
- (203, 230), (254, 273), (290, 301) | -0.84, 64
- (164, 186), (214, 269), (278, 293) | -3.51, 60.6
